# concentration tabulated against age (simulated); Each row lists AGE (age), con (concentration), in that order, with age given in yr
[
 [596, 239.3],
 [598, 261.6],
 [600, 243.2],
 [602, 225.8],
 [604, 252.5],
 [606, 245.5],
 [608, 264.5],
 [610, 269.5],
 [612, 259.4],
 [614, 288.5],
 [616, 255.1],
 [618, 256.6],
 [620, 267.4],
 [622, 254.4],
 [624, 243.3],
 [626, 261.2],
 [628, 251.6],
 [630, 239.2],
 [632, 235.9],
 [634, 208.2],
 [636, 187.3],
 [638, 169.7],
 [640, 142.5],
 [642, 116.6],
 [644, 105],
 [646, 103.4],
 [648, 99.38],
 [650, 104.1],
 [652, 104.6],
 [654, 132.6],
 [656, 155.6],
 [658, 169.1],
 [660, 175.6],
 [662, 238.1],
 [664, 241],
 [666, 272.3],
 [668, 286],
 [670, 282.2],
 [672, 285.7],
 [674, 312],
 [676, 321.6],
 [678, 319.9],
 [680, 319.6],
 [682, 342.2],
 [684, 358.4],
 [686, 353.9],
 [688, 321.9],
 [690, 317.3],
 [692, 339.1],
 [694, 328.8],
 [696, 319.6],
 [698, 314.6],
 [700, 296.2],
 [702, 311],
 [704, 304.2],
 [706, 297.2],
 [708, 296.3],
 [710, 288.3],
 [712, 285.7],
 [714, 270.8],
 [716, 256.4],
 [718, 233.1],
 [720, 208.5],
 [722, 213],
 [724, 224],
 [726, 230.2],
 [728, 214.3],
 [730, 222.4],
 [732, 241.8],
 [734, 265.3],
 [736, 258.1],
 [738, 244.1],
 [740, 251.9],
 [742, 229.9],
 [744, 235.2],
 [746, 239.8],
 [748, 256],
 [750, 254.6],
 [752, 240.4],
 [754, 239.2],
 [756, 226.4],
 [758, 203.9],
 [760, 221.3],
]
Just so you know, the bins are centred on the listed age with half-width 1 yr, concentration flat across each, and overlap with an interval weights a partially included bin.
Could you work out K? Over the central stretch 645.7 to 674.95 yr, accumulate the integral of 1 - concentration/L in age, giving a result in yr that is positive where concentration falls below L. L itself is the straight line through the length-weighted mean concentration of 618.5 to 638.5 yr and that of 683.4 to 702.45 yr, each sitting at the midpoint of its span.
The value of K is 8.7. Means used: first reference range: 234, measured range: 200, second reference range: 326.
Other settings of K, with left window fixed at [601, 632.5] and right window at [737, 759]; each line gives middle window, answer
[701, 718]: -3.0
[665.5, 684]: -4.6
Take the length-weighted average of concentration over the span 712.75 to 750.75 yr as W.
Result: 240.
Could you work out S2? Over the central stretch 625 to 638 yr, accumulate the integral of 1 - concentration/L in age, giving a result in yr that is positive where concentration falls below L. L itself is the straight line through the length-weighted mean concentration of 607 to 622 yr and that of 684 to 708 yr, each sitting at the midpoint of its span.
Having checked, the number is 2.4 yr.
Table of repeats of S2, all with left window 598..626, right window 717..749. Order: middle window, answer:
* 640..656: 8.7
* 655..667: 1.9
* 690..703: -4.1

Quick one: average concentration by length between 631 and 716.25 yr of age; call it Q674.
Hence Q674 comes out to 249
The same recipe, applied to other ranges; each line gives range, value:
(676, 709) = 321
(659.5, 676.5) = 269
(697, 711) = 301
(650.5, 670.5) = 201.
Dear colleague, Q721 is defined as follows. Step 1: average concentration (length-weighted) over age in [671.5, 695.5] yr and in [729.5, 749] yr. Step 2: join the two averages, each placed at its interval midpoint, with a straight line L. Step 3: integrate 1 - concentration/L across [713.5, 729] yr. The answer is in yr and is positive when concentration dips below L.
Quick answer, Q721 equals 2.4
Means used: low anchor 327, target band 230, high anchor 245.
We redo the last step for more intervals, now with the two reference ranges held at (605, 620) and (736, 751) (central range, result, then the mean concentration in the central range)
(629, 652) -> 9.4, 153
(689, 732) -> -4.1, 274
